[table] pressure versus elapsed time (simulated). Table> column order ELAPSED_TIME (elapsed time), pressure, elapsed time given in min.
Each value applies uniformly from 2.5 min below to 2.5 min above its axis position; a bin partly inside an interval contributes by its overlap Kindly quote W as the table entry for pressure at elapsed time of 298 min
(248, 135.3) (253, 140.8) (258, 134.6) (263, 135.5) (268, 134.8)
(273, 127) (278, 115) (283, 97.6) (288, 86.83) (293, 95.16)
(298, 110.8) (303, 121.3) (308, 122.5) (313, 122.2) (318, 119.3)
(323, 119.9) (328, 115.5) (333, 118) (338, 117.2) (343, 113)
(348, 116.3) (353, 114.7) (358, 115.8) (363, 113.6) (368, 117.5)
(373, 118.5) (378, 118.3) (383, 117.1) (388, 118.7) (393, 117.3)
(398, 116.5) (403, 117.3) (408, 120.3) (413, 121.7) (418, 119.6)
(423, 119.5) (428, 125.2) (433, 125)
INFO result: 110.8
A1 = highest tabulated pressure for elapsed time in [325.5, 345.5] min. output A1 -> 118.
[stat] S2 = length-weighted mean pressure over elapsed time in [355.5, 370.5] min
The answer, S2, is 116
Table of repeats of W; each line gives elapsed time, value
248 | 135.3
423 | 119.5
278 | 115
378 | 118.3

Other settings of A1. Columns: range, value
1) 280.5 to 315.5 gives 122.5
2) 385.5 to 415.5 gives 121.7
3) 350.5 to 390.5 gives 118.7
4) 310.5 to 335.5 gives 122.2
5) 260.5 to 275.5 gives 135.5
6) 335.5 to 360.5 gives 117.2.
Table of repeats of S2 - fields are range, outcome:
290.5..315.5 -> 114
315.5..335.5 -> 118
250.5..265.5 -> 137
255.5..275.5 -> 133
